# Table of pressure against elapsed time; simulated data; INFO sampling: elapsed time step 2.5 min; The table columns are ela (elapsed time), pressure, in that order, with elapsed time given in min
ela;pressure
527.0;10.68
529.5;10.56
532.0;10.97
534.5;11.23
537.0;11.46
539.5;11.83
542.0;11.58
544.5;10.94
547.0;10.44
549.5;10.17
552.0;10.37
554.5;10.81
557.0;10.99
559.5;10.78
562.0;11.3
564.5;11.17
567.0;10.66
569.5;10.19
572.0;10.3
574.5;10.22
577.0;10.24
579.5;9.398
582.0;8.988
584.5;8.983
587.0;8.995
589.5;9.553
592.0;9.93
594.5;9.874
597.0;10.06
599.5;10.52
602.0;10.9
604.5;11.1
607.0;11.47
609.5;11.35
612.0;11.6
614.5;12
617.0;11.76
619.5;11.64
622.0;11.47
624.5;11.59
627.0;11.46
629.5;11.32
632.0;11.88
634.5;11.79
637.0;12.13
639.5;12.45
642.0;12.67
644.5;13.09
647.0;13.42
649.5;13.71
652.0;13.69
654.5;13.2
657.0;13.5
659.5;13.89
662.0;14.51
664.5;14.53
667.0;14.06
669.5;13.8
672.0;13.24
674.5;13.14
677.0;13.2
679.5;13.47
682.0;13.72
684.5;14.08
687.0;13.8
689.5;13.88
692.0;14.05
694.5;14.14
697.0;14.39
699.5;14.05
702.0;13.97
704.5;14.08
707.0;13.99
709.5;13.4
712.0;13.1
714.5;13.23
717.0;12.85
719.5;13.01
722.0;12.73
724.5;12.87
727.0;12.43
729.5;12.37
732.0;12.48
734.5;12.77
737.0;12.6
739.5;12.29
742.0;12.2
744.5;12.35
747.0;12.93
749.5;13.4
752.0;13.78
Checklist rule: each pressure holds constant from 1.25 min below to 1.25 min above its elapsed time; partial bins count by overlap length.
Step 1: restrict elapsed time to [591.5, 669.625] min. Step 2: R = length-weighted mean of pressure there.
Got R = 12.2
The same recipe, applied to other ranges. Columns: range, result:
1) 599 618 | 11.4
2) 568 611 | 10.1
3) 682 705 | 14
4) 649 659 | 13.5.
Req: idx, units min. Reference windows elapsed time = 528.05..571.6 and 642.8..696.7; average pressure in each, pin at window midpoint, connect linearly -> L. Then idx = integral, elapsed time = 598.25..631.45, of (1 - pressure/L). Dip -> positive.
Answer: 2.7 min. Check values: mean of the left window 10.9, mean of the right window 13.7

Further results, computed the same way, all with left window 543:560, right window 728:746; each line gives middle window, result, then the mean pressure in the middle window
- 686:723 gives -4.65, 13.6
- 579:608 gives 2.83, 9.98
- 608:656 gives -3.32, 12.2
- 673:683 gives -1.26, 13.4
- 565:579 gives 0.68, 10.3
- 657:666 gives -1.90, 14.2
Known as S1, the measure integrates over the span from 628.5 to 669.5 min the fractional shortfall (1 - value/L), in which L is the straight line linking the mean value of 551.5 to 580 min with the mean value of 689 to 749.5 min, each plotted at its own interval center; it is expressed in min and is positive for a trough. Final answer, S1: -3.96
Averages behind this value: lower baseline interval 10.6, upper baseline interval 13.2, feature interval 13.1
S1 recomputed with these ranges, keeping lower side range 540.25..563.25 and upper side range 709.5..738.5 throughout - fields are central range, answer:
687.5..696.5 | -1.2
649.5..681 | -4.1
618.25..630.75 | 0.2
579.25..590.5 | 2.1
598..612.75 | 0.4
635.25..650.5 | -1.3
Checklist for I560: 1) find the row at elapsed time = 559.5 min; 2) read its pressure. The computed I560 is 10.78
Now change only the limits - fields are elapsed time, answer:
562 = 11.3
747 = 12.93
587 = 8.995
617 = 11.76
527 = 10.68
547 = 10.44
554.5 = 10.81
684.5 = 14.08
